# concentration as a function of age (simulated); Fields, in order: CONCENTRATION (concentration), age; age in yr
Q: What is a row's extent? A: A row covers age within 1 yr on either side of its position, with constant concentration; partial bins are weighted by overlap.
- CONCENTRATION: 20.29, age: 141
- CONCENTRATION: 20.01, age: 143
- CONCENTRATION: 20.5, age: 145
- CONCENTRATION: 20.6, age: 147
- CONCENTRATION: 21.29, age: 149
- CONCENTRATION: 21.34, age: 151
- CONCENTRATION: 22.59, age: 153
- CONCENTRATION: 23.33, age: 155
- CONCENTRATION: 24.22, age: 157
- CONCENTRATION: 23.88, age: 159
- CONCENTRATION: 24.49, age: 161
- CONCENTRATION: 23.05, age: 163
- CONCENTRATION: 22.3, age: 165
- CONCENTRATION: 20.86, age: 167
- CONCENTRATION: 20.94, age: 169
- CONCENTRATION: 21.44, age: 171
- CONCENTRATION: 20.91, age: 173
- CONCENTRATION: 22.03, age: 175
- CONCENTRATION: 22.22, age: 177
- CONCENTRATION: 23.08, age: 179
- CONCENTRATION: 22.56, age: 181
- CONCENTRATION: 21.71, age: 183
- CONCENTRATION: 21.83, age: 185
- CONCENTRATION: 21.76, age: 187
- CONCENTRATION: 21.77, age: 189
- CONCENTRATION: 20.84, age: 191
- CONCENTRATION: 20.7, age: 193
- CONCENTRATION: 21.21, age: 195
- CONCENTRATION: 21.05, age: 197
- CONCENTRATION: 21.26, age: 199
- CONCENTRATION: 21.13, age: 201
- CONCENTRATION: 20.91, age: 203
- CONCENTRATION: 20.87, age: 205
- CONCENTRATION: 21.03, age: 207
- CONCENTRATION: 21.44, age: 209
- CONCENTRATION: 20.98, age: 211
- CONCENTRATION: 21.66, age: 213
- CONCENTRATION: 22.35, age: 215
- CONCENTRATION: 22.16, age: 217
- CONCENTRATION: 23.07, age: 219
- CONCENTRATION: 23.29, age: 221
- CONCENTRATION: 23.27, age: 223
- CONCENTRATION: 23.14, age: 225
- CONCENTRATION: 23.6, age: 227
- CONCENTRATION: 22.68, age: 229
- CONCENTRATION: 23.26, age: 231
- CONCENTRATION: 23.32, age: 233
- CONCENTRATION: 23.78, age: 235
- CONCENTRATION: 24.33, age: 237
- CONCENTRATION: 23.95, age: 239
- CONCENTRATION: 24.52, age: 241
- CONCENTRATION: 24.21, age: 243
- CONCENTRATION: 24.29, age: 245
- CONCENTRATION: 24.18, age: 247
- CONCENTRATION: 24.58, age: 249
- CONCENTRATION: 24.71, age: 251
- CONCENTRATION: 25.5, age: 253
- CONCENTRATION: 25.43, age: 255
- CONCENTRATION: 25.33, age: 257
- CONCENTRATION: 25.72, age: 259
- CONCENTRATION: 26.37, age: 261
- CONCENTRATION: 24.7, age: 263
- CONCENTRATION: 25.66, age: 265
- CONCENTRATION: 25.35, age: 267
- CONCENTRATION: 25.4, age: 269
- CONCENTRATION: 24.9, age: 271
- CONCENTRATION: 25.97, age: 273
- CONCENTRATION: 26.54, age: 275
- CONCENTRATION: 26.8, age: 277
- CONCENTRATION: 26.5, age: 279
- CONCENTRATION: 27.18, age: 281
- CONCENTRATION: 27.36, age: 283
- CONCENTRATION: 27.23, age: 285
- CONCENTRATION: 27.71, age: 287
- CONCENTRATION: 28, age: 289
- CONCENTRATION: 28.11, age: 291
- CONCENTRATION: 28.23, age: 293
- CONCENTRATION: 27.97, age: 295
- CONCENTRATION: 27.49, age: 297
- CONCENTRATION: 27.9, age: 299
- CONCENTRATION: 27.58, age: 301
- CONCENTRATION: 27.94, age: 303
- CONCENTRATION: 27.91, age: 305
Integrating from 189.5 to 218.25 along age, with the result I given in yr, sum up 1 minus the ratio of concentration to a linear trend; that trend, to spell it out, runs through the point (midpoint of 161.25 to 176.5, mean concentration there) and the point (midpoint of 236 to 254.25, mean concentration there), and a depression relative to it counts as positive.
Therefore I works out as 2.19 yr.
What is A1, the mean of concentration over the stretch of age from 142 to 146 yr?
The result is 20.3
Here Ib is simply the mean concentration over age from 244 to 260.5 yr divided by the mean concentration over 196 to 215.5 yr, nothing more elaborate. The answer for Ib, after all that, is 1.18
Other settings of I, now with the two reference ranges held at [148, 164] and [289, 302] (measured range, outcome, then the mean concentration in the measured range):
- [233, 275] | 2.4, 24.9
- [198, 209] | 1.6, 21.1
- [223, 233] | 0.9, 23.2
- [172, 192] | 1.7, 21.9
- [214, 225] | 1.0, 22.9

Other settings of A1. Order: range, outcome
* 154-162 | 24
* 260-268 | 25.5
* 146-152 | 21.1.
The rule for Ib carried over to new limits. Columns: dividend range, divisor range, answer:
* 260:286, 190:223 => 1.21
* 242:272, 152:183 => 1.12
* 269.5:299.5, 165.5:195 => 1.26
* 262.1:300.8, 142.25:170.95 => 1.21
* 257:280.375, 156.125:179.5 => 1.15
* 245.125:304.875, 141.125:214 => 1.22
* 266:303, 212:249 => 1.15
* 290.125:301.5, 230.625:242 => 1.17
